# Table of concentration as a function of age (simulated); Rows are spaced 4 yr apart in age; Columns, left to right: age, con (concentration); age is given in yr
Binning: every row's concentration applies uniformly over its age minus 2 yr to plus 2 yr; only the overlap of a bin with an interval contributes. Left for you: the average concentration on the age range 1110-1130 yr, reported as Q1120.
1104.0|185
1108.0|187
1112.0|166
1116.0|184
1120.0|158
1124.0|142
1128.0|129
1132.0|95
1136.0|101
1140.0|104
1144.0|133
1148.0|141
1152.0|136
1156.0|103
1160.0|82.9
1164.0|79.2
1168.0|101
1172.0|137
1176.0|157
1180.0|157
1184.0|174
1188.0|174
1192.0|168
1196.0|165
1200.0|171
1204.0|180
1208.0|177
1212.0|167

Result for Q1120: 156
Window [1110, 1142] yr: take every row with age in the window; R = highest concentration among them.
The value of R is 184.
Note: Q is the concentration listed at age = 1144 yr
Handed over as 133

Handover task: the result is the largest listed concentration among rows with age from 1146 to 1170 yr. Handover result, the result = 141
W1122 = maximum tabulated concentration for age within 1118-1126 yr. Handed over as 158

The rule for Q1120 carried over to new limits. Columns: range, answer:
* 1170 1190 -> 160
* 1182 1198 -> 170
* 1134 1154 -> 123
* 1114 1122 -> 171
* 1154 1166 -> 88.4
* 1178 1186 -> 166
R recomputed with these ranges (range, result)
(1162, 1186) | 174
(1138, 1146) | 133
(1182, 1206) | 180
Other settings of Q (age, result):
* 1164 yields 79.2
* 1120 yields 158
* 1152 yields 136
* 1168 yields 101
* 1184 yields 174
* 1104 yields 185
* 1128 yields 129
